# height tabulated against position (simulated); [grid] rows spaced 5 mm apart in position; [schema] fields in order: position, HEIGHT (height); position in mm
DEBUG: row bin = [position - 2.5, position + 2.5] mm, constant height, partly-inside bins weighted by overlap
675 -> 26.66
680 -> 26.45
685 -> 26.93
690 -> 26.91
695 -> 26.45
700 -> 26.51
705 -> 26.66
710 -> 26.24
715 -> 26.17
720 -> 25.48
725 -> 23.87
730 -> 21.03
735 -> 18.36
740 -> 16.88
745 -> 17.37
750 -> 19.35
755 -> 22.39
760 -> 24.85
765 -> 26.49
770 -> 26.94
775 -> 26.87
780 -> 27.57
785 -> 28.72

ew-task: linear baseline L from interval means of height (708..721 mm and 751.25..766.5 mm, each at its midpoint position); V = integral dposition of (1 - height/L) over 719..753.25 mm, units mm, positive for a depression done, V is 6.73 mm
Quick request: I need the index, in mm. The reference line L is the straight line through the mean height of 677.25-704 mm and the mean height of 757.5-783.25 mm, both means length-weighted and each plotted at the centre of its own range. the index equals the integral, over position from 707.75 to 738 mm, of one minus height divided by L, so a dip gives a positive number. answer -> 3.7 mm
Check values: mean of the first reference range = 26.7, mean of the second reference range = 26.6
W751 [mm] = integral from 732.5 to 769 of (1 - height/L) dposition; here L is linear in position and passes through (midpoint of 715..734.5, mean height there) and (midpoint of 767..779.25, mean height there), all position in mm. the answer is 6.2 mm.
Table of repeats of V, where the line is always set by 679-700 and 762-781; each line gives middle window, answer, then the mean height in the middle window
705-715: 0.1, 26.3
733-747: 4.8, 17.5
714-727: 0.8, 25.1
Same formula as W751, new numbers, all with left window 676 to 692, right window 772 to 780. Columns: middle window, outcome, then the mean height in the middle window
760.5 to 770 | 0.3 mm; 26.3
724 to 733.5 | 1.8 mm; 21.8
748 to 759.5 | 2.3 mm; 21.6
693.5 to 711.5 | 0.2 mm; 26.5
